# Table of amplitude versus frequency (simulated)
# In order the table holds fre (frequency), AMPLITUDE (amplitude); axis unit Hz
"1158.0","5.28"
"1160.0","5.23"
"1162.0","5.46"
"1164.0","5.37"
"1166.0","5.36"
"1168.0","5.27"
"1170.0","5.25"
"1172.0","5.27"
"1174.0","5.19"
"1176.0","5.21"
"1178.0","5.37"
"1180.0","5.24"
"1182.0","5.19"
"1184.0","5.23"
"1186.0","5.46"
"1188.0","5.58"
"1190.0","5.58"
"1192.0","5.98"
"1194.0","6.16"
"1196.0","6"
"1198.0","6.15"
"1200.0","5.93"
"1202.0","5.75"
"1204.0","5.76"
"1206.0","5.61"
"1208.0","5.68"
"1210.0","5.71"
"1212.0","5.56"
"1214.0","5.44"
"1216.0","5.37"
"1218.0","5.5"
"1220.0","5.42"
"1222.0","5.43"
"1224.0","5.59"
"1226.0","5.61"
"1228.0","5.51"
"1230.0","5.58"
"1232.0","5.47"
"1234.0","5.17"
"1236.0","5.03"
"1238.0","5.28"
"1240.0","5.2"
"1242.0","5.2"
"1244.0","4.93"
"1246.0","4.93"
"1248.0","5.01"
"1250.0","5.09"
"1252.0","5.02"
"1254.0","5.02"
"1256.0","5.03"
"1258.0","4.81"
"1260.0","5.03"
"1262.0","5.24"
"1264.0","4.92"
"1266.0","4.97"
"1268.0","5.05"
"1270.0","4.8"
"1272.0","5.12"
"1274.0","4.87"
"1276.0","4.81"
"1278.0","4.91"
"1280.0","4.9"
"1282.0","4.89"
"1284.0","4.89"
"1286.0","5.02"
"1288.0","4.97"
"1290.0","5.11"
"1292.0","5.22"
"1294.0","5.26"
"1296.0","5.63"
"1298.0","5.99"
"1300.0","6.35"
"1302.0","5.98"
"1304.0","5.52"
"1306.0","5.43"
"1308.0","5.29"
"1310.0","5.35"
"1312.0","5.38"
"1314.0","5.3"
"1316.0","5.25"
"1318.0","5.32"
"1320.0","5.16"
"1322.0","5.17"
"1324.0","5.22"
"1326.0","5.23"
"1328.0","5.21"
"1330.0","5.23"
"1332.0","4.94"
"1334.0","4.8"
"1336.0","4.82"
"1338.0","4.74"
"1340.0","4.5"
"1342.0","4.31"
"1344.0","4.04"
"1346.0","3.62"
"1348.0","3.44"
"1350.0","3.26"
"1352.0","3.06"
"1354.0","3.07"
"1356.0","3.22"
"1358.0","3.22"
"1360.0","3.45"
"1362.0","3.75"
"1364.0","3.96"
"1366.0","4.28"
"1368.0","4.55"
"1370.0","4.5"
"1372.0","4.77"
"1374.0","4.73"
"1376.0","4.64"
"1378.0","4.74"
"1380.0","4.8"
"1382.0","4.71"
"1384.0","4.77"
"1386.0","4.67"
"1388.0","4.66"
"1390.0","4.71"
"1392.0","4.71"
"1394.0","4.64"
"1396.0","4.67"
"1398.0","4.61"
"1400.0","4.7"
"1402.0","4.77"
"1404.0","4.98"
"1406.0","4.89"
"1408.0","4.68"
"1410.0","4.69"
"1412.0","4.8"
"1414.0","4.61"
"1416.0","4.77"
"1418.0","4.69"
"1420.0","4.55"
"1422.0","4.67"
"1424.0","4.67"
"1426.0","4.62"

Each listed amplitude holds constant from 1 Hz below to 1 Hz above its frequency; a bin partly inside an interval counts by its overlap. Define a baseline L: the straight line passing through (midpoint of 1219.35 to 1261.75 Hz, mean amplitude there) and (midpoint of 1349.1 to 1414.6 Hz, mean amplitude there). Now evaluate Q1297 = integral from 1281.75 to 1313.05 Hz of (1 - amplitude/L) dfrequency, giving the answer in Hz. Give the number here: -3.45 Hz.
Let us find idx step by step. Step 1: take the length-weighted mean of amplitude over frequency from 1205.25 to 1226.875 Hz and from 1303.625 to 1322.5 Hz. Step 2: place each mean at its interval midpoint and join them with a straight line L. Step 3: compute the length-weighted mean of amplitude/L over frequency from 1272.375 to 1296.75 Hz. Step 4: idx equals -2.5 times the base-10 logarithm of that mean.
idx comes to 0.07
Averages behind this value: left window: 5.54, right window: 5.31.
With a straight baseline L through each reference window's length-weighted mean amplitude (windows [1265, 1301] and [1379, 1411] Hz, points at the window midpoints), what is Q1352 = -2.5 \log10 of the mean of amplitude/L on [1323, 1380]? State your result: 0.148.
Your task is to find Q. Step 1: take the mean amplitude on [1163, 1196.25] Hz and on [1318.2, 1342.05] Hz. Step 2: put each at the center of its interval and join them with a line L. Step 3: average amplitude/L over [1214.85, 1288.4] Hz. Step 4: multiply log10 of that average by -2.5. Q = 0.02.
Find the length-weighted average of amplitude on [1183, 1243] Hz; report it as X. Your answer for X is 5.56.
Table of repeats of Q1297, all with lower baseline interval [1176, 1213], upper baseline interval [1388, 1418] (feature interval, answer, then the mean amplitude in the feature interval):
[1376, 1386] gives 0.2 Hz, 4.74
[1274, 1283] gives 0.7 Hz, 4.88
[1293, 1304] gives -1.3 Hz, 5.81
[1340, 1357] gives 4.8 Hz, 3.56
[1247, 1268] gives 1.4 Hz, 5.02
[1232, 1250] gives 1.1 Hz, 5.11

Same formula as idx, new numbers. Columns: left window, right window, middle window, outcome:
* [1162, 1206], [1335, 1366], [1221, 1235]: -0.08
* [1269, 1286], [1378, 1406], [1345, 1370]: 0.31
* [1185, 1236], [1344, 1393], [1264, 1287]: 0.02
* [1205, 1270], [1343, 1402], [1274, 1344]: -0.10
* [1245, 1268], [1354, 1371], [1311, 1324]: -0.21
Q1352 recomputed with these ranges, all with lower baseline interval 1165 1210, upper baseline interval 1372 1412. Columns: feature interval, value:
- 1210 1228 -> -0.01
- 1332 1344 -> 0.08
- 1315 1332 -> -0.04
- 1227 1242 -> 0.01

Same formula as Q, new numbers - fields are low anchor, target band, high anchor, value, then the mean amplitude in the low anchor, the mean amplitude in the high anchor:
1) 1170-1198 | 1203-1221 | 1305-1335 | -0.02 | 5.51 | 5.22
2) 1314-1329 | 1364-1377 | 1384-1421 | 0.09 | 5.23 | 4.71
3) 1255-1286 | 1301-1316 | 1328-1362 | -0.21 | 4.95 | 4.01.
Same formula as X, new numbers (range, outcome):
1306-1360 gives 4.54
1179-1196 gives 5.58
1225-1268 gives 5.14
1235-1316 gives 5.17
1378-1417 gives 4.73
